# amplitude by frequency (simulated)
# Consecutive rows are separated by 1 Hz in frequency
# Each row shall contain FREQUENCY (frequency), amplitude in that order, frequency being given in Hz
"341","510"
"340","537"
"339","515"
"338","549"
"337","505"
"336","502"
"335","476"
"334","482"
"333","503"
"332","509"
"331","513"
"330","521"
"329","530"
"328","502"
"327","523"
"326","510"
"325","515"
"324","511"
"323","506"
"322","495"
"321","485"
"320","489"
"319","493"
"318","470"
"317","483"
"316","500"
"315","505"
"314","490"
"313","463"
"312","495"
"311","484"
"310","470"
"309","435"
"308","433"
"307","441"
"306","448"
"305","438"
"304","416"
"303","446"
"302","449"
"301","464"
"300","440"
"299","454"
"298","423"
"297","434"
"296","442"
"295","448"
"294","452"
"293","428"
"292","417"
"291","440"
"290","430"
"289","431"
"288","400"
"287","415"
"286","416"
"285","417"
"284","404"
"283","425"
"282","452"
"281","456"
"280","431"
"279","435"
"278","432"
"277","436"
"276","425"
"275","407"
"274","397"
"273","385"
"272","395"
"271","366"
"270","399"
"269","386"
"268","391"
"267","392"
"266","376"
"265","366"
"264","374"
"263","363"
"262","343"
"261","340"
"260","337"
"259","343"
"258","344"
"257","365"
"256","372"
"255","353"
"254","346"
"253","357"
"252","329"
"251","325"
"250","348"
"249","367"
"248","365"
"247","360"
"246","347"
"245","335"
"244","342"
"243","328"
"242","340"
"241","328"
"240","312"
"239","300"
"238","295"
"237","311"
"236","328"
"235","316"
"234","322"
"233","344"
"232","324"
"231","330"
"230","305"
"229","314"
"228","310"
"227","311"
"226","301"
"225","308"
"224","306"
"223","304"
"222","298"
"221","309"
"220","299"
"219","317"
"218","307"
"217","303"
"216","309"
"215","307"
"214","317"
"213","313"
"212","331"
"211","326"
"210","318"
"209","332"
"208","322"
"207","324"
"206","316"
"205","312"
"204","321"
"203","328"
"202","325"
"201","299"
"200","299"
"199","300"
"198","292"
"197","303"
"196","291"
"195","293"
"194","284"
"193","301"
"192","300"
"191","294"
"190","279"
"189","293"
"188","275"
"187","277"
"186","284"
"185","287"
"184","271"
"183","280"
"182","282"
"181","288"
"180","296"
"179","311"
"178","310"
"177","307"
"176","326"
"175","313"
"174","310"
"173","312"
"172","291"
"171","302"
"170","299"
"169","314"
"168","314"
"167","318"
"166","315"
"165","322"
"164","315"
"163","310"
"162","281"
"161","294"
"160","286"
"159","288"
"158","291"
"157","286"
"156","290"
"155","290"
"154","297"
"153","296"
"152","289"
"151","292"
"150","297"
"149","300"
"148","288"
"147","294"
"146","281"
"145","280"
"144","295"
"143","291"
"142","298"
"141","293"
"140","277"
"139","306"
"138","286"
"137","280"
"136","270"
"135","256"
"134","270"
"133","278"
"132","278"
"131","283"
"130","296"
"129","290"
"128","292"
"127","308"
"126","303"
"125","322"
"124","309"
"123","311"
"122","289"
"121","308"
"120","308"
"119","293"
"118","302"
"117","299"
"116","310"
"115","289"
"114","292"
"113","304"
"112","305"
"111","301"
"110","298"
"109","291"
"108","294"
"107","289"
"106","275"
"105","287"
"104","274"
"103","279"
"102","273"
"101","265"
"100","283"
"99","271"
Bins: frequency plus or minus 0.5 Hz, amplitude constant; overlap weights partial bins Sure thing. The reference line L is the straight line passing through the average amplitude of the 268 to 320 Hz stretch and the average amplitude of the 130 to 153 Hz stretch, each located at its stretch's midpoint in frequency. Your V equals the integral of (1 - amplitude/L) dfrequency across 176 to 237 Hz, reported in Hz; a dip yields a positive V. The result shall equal 7.7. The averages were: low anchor 286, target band 306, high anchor 438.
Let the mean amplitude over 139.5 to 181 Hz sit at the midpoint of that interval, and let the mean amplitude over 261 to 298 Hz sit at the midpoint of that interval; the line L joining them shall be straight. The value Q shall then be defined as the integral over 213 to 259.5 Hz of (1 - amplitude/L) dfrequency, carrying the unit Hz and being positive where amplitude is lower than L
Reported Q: 5.6 Hz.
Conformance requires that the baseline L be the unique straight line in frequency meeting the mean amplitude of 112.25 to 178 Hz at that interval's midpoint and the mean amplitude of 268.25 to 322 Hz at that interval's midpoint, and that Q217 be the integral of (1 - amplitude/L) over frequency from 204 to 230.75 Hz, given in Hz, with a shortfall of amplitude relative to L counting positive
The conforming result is 3.9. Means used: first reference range 297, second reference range 440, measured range 313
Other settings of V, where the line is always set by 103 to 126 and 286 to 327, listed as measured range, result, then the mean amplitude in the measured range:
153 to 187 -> 4.5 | 299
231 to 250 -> 3.4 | 332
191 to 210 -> 3.2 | 308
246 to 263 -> 2.7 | 350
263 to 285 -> 1.4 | 405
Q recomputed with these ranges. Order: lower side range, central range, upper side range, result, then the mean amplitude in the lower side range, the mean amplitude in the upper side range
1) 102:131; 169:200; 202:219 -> 1.7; 296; 318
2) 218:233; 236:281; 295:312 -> 0.6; 311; 446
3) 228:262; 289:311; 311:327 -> 0.6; 335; 495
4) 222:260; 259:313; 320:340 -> 0.2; 330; 508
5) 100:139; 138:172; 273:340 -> 2.9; 291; 463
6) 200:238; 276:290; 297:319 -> -0.3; 315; 460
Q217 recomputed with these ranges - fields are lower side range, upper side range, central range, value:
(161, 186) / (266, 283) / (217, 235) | 2.35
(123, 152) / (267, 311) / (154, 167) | 0.54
